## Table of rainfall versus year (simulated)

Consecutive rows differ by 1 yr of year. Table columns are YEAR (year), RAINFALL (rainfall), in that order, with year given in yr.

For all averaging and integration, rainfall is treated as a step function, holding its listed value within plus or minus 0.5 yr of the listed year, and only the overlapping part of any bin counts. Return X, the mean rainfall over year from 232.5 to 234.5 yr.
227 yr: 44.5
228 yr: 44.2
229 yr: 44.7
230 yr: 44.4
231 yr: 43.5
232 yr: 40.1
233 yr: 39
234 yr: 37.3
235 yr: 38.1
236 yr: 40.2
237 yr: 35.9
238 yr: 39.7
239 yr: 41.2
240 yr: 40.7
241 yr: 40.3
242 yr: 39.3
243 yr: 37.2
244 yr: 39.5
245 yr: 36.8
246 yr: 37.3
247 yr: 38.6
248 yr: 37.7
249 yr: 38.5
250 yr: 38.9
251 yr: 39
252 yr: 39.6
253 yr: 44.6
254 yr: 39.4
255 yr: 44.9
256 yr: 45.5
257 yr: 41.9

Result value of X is 38.1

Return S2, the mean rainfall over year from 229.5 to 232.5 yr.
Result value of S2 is 42.7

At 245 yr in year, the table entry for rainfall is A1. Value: 36.8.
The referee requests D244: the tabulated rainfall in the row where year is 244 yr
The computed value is 39.5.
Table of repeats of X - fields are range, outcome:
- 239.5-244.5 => 39.4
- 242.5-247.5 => 37.9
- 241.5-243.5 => 38.2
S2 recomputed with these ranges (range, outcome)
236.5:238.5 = 37.8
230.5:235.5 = 39.6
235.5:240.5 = 39.5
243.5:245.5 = 38.1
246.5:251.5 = 38.5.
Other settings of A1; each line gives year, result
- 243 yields 37.2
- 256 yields 45.5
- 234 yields 37.3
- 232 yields 40.1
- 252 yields 39.6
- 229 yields 44.7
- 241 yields 40.3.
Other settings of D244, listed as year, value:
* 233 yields 39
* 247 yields 38.6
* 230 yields 44.4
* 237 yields 35.9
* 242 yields 39.3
